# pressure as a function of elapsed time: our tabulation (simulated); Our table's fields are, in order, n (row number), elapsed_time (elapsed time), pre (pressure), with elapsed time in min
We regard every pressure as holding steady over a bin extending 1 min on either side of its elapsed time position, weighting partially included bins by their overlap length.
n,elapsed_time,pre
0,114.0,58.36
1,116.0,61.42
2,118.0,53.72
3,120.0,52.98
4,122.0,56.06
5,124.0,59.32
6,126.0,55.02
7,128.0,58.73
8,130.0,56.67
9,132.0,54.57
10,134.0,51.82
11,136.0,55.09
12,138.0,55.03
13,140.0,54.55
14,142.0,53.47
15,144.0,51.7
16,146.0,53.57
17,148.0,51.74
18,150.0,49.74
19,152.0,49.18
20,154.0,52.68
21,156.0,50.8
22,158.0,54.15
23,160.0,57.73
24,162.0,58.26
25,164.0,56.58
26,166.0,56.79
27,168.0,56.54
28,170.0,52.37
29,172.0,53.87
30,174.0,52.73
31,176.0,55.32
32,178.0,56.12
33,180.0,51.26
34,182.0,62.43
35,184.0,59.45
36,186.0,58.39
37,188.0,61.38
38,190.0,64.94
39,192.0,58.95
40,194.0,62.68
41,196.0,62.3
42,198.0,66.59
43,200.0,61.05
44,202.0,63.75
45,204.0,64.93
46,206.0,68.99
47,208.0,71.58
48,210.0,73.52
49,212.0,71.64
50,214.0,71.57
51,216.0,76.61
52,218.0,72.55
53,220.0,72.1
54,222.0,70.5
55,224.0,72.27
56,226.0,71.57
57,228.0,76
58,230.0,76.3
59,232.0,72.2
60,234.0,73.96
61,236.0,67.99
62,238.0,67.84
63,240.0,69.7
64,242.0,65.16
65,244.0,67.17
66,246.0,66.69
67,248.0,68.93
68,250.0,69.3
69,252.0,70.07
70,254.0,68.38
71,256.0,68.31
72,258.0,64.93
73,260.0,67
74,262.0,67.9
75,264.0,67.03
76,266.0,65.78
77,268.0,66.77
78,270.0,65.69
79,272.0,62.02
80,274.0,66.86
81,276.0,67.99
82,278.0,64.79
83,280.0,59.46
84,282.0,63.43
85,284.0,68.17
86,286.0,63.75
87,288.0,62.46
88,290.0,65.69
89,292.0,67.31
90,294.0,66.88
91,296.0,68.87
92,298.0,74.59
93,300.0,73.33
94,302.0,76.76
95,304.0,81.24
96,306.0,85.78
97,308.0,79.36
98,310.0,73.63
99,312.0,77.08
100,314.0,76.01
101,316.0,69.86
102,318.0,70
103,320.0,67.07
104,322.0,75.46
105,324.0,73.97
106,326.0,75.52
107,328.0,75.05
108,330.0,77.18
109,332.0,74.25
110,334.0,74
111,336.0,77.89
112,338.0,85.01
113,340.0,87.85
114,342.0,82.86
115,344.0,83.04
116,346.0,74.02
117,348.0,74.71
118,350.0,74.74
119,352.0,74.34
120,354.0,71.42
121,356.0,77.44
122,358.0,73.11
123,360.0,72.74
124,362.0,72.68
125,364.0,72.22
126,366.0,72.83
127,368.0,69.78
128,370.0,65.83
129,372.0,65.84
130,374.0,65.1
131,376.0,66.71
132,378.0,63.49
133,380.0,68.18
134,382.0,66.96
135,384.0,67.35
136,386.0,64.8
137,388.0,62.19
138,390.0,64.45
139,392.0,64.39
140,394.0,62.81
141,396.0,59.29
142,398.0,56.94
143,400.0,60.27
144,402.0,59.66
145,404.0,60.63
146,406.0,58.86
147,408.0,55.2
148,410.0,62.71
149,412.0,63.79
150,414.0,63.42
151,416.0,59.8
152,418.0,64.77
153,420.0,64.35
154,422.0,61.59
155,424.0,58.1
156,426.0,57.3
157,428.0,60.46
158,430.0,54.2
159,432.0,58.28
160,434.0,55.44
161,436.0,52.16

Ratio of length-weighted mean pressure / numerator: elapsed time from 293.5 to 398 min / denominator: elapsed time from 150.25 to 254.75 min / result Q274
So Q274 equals 1.13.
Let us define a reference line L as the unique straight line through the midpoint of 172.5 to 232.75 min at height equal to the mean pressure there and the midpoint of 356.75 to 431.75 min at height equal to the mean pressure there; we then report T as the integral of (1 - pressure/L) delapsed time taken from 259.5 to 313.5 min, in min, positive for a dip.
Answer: -3.6 min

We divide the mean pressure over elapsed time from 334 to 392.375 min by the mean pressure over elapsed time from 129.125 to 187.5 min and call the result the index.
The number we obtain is 1.32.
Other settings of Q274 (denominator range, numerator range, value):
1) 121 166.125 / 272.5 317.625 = 1.29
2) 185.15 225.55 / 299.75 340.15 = 1.13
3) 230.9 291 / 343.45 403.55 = 1.02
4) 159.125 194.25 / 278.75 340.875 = 1.27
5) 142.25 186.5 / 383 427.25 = 1.13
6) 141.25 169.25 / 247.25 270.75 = 1.26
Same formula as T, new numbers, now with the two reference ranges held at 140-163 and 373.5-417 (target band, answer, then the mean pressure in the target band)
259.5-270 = -1.70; 66.8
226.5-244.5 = -4.63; 70.8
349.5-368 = -3.67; 73.3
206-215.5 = -2.85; 72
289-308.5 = -4.98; 73.8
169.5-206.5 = -3.62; 59.8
